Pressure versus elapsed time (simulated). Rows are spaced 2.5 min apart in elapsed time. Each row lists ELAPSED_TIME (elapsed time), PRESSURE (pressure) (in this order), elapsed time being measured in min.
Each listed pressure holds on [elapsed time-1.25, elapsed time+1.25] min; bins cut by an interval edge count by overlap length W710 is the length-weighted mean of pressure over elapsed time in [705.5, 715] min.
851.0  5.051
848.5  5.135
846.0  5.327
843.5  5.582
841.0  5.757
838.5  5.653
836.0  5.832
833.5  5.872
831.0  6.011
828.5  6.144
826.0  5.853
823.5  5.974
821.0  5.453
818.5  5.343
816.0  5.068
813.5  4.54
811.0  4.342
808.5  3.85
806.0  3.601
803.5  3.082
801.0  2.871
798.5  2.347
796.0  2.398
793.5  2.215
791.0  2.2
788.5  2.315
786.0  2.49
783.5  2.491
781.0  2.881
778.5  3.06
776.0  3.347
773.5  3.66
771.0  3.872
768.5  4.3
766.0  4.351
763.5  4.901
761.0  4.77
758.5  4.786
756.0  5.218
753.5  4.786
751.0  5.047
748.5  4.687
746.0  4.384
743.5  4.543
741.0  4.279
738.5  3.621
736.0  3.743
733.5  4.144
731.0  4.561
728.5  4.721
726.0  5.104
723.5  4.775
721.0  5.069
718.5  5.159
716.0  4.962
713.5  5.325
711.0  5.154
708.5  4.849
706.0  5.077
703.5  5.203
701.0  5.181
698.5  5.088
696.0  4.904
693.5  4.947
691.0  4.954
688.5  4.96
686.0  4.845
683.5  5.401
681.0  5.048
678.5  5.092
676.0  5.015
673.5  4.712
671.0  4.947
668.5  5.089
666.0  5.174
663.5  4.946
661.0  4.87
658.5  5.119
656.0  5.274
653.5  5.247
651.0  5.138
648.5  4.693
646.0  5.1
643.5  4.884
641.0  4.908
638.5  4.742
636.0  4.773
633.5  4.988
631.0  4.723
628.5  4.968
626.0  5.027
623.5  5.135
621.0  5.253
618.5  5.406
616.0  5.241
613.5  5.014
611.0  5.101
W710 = 5.1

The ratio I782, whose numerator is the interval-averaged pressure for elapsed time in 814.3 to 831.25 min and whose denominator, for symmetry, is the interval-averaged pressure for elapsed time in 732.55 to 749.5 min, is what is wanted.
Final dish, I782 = 1.3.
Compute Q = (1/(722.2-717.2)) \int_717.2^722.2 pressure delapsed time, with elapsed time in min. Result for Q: 5.11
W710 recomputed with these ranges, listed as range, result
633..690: 5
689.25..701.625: 5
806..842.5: 5.35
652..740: 4.92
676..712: 5.05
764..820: 3.42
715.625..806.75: 3.9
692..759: 4.79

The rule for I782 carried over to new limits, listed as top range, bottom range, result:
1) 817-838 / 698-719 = 1.13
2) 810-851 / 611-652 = 1.10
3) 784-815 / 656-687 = 0.60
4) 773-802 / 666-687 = 0.53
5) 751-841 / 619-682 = 0.84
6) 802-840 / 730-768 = 1.13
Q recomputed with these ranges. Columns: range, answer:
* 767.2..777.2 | 3.8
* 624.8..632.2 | 4.91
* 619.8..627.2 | 5.14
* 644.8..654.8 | 5.05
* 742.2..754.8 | 4.69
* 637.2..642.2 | 4.82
